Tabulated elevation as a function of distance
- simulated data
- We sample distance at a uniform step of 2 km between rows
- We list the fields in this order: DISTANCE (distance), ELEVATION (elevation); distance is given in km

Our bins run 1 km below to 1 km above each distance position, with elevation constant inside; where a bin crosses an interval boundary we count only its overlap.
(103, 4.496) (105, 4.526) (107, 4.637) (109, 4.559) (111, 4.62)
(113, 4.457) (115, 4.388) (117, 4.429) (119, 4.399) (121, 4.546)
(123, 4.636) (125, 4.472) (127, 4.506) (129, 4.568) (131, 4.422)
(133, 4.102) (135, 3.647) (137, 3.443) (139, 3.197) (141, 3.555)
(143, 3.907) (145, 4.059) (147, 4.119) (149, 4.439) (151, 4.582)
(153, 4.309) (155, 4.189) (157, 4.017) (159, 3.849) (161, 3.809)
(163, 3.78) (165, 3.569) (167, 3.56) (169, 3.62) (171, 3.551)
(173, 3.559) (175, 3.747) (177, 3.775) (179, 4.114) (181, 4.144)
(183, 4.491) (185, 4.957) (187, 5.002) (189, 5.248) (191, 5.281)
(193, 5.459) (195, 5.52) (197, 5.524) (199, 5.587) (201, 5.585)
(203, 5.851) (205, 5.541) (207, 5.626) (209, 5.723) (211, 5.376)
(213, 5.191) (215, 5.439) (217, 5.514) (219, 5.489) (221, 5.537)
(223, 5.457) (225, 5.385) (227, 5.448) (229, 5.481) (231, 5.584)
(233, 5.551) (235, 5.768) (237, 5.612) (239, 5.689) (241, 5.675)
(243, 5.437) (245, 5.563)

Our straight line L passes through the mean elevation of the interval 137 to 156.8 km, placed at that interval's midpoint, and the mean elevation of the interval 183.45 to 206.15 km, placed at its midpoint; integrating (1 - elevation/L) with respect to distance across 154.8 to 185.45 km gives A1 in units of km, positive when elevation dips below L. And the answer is 5.1 km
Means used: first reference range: 4.01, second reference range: 5.39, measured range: 3.9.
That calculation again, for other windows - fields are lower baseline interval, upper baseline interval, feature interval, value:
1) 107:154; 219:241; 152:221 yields 4.0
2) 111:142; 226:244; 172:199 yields 1.4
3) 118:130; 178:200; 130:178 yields 8.9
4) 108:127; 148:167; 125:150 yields 1.5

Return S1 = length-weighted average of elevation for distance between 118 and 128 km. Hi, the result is 4.51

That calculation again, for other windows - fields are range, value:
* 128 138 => 4.04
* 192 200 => 5.52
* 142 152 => 4.22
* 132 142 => 3.59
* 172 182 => 3.87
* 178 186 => 4.43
